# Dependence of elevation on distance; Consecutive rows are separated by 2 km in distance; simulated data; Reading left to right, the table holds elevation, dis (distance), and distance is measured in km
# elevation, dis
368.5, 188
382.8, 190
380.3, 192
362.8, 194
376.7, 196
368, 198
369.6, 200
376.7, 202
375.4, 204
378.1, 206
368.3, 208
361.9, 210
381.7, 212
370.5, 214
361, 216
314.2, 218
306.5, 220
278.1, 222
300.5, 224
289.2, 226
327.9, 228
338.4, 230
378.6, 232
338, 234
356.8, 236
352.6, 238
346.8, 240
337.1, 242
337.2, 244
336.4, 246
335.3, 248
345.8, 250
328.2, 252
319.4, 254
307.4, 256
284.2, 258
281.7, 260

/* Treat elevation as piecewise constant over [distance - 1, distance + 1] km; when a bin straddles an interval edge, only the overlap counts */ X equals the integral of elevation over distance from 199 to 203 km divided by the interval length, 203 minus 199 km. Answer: 373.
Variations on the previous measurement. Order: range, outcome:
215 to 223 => 315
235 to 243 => 348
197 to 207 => 374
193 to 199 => 369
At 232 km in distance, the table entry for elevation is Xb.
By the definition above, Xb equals 378.6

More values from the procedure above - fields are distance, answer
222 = 278.1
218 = 314.2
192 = 380.3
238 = 352.6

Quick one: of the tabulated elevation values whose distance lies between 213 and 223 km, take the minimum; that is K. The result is 278.1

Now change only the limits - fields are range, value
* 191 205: 362.8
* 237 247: 336.4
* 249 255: 319.4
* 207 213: 361.9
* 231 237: 338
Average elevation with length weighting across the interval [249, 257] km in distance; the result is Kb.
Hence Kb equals 325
